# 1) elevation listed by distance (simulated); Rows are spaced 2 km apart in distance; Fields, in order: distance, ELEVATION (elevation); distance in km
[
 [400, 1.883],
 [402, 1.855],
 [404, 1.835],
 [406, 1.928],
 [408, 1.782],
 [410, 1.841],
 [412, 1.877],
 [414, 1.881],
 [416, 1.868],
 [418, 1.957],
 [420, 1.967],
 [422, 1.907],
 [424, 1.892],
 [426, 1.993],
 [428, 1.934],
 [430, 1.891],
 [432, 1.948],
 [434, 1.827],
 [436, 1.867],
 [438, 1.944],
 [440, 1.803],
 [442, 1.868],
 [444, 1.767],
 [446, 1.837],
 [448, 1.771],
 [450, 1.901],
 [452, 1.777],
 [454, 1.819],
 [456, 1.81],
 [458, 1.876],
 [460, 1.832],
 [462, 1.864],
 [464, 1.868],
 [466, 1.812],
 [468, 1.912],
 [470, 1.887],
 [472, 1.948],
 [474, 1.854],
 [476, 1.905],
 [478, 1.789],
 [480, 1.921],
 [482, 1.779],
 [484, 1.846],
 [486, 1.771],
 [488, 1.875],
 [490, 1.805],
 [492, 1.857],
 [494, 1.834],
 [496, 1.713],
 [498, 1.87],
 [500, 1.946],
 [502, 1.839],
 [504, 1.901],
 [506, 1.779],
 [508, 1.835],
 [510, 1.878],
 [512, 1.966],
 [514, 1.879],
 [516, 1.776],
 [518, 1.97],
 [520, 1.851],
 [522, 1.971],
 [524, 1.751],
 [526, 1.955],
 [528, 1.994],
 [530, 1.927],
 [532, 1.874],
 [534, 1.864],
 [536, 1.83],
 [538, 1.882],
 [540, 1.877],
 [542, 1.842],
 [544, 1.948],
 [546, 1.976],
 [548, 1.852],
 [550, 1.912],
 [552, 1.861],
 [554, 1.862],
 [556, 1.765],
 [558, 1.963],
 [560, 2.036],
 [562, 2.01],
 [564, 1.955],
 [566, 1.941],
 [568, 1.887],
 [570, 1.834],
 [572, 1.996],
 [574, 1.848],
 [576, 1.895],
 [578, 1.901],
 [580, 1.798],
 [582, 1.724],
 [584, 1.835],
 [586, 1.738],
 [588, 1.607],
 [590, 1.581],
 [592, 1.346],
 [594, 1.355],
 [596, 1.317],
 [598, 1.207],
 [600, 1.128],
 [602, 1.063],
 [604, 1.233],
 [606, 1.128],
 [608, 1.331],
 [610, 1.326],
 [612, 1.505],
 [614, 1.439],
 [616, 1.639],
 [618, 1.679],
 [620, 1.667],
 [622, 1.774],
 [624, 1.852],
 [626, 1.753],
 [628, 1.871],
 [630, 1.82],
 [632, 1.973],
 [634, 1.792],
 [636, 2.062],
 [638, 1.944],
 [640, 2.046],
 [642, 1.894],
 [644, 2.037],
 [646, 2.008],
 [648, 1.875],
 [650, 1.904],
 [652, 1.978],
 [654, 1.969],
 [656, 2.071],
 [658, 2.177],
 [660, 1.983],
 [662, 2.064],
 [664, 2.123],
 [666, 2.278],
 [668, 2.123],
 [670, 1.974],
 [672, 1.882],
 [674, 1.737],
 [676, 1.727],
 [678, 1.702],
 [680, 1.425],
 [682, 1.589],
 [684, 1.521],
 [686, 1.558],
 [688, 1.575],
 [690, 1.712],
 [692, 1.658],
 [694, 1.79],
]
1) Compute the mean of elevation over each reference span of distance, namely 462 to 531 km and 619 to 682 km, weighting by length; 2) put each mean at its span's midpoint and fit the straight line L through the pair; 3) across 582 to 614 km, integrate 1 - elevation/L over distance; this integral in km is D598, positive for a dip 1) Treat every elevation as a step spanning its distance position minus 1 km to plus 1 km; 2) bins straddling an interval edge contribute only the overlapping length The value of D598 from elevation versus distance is 8.5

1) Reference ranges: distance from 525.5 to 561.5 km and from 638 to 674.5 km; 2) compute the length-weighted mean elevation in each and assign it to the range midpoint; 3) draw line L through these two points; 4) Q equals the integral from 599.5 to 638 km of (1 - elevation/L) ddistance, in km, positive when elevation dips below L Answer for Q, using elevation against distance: 7.4 km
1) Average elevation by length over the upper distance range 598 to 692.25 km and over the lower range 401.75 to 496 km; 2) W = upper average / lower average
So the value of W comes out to 0.94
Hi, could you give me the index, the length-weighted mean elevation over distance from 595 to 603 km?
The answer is 1.18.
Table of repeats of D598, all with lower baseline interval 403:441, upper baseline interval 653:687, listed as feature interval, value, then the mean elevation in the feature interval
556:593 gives 1.1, 1.83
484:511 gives 0.7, 1.84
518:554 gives -0.2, 1.89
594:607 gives 4.8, 1.19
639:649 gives -0.5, 1.97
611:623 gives 1.7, 1.62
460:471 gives 0.1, 1.87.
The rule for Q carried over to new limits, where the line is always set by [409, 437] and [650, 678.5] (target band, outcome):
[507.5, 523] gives 0.3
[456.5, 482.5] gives 0.7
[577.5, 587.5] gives 0.9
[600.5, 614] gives 4.8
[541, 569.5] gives 0.5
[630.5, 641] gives 0.1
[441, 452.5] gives 0.5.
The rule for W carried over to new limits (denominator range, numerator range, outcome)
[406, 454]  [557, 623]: 0.87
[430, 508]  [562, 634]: 0.88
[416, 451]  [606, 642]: 0.91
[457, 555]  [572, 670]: 0.93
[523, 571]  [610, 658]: 0.97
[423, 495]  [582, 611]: 0.74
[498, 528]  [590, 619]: 0.71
